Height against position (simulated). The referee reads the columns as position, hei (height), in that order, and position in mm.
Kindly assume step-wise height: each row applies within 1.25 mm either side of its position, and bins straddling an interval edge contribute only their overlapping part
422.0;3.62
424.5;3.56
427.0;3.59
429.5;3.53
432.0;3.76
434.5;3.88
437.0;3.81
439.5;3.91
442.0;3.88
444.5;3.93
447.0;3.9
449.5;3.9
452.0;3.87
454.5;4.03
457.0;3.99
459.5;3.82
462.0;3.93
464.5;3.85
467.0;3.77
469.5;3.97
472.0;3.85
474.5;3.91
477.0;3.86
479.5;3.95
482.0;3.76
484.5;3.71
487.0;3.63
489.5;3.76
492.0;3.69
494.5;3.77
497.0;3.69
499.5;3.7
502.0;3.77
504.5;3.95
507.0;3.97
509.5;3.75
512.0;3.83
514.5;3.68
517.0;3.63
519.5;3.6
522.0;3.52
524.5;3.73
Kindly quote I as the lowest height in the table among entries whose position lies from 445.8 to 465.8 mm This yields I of 3.82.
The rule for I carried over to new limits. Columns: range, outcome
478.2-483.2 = 3.76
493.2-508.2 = 3.69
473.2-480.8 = 3.86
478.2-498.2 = 3.63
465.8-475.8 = 3.77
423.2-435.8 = 3.53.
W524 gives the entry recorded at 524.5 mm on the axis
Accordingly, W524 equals 3.73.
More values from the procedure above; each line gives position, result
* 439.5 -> 3.91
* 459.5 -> 3.82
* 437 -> 3.81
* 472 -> 3.85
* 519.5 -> 3.6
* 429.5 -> 3.53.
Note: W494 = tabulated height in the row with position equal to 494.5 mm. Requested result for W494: 3.77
